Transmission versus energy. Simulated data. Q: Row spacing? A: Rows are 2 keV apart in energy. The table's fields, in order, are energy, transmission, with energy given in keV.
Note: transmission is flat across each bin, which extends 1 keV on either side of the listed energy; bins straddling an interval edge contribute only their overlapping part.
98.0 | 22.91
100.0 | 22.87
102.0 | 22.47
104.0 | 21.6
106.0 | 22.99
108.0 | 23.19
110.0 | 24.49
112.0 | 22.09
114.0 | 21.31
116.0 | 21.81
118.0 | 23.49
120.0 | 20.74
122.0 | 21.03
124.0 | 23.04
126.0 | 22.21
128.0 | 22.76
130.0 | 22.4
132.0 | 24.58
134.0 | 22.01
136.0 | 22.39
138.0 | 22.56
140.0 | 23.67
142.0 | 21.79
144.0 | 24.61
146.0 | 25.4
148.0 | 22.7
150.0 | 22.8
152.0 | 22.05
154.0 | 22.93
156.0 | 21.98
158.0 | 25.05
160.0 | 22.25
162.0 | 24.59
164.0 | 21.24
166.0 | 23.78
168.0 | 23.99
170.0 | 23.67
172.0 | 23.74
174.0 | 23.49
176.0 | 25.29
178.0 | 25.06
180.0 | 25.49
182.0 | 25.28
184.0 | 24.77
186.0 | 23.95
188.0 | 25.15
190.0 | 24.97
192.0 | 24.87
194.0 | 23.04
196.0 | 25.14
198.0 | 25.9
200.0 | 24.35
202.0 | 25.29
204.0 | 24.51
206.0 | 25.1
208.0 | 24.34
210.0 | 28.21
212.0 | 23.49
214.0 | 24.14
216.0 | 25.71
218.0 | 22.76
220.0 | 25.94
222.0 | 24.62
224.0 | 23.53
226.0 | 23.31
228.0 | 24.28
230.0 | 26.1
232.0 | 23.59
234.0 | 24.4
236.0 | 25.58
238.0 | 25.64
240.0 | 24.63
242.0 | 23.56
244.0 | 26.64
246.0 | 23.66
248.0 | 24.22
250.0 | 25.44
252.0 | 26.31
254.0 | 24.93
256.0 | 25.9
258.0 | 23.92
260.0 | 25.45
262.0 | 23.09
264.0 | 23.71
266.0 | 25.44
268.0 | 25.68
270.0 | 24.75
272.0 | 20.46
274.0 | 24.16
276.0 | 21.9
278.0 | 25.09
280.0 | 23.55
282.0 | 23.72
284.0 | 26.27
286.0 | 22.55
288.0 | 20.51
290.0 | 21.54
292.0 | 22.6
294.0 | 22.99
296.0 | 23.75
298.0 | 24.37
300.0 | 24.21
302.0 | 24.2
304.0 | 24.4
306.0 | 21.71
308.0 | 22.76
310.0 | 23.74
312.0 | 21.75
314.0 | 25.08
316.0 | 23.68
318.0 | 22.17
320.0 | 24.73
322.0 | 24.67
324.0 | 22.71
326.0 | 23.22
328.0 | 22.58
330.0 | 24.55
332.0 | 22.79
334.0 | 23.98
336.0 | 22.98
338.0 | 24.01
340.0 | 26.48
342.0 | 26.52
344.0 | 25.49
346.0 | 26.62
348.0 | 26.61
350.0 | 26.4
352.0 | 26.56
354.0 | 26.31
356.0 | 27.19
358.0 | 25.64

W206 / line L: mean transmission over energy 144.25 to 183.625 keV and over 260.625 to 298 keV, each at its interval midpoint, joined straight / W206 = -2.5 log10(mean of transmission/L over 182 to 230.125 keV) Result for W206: -0.05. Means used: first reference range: 23.8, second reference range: 23.5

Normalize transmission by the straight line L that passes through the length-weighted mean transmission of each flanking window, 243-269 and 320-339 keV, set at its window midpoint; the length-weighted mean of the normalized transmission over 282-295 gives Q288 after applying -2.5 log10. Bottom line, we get 0.07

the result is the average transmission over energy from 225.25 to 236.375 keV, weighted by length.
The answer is 24.5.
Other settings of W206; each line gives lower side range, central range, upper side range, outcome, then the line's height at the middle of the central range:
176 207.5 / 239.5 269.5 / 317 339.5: -0.026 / 24.3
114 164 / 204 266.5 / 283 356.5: -0.057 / 23.5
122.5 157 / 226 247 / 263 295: -0.066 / 23.3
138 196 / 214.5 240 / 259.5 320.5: -0.042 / 23.7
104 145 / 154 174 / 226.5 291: -0.011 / 23.1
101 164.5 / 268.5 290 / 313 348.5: 0.031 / 23.9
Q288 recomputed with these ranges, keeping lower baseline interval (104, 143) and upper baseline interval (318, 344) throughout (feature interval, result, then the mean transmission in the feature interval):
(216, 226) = -0.05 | 24.3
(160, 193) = -0.06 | 24.3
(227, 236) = -0.06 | 24.7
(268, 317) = 0.02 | 23.4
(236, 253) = -0.07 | 25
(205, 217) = -0.09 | 25.2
